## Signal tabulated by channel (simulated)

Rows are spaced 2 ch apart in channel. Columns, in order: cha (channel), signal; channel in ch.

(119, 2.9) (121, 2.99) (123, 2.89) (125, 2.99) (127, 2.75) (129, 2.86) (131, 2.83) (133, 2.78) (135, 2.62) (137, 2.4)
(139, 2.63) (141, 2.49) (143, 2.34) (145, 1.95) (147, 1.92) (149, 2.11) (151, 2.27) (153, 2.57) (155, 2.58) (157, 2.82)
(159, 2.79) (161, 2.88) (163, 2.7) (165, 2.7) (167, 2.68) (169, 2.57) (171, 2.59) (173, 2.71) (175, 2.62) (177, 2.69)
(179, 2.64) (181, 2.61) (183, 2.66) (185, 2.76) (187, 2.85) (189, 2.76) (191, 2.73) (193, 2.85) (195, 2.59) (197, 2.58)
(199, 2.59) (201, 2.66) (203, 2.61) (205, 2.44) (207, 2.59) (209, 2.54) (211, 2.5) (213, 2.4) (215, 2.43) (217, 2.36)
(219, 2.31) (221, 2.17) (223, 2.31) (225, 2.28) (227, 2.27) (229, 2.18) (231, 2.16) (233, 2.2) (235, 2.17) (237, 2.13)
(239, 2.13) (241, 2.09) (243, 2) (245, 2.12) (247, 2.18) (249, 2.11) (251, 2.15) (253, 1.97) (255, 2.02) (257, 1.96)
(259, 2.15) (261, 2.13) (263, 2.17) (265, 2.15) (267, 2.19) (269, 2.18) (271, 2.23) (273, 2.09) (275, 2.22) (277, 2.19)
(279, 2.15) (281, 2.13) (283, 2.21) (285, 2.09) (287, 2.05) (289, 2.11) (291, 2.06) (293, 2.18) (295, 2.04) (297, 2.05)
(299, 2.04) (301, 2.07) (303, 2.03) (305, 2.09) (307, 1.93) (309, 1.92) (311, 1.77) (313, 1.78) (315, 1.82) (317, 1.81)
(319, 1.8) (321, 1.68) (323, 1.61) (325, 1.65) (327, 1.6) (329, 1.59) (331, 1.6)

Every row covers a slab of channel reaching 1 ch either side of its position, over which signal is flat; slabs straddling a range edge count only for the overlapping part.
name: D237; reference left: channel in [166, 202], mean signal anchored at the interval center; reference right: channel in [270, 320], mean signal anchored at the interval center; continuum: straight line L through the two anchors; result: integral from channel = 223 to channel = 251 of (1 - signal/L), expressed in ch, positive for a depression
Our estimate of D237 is 2.5 ch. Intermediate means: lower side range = 2.67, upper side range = 2.03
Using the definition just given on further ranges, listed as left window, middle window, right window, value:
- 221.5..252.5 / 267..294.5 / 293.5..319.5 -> -1.65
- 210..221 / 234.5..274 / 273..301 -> 2.11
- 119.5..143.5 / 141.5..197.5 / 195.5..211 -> 1.08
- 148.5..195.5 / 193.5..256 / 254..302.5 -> 2.45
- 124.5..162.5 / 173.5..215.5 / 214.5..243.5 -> -4.95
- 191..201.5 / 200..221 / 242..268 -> 0.47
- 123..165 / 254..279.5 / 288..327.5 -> -0.84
